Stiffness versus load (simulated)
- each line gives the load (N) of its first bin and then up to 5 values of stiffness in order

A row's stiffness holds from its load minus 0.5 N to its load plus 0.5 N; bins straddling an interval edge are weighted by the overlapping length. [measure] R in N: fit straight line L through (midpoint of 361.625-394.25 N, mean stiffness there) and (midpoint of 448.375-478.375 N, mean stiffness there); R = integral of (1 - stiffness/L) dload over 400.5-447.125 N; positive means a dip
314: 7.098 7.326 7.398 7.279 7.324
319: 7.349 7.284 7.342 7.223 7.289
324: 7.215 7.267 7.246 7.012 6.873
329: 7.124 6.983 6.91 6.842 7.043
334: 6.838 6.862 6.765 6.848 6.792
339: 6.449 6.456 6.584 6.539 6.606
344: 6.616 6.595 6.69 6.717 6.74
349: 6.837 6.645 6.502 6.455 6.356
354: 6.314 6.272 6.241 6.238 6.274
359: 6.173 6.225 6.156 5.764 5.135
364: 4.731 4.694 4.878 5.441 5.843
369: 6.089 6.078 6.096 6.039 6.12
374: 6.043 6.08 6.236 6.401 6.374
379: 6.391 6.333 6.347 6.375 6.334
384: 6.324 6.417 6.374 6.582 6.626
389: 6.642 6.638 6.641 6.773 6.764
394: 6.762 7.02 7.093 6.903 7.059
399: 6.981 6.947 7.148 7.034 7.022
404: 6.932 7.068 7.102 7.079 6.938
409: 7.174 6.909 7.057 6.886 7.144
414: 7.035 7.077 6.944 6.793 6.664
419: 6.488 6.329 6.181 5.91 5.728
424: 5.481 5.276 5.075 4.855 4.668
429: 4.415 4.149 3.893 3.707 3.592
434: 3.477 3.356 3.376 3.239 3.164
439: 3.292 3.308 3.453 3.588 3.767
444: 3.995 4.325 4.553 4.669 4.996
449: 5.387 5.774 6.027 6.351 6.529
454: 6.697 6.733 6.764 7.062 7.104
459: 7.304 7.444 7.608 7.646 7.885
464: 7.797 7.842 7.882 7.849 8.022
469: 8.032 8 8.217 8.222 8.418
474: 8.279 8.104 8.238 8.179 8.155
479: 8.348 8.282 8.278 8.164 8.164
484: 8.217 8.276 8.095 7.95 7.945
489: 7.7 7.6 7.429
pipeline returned 9.5 N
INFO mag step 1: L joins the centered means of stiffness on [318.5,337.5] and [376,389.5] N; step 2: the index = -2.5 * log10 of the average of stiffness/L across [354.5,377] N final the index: 0.13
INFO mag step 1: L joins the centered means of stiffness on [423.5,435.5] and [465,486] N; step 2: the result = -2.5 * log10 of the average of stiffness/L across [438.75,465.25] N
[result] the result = 0.081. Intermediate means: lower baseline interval 4.33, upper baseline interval 8.16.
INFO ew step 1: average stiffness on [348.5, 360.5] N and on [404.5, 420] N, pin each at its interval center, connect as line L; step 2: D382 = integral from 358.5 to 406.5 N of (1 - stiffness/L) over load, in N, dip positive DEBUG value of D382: 2.1 N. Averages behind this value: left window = 6.38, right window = 6.94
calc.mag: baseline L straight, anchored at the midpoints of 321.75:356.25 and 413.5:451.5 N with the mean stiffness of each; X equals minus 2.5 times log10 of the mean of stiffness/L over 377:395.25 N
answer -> -0.13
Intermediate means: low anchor 6.76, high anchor 4.84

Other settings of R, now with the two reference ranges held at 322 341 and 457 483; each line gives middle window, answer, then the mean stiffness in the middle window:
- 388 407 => 1.3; 6.91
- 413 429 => 3.3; 6.02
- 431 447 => 8.4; 3.65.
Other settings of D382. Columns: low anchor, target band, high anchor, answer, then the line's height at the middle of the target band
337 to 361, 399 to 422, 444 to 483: 0.0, 6.88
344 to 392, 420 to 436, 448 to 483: 5.3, 7.02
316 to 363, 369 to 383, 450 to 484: 1.6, 7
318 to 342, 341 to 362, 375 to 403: 1.3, 6.86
